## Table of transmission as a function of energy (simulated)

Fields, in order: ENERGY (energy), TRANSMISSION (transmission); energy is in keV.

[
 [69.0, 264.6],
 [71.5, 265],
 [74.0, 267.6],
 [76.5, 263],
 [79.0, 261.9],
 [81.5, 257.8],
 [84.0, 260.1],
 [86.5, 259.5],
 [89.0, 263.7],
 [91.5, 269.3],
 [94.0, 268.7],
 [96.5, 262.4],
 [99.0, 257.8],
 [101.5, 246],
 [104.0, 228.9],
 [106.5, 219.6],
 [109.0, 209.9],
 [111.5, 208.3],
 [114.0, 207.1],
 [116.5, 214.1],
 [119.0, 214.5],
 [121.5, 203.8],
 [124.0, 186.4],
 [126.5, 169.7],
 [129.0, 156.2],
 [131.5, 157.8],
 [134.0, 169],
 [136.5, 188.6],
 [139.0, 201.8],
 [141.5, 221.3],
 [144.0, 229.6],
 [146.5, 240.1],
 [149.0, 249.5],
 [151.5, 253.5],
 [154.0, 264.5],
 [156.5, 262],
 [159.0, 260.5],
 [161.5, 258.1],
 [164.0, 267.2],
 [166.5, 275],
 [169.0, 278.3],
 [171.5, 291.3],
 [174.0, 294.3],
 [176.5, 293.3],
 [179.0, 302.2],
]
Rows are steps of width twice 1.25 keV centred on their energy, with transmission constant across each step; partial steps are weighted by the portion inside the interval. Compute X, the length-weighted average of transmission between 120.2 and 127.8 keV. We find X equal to 187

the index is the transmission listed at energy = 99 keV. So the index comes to 257.8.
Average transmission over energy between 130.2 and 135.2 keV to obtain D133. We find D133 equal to 163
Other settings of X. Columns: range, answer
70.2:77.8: 265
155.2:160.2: 261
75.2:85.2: 261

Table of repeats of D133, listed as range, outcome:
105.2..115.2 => 211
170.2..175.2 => 293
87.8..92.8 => 267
